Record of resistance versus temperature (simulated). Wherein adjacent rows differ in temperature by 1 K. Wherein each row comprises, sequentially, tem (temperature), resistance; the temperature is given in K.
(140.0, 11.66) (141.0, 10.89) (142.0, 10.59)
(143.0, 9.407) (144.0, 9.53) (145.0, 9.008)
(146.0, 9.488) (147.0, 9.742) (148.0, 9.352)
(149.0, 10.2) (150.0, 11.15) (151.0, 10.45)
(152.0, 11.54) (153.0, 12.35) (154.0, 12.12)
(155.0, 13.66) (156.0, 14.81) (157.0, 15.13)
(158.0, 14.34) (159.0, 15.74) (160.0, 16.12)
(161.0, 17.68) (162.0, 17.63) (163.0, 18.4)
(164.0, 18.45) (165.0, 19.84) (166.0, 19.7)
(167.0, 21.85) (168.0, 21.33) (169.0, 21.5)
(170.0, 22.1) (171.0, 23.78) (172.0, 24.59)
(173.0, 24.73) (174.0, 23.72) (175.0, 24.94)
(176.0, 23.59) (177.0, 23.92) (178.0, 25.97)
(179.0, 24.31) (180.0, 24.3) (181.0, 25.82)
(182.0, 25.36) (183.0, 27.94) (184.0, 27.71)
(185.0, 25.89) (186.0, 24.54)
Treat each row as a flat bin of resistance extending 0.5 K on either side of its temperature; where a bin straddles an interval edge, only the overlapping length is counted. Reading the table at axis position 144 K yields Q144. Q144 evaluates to 9.53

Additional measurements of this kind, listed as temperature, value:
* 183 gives 27.94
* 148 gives 9.352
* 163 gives 18.4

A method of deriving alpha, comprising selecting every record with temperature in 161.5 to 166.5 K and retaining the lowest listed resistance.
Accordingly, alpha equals 17.63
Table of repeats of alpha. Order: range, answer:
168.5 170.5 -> 21.5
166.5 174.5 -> 21.33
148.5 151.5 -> 10.2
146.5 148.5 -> 9.352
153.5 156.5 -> 12.12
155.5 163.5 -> 14.34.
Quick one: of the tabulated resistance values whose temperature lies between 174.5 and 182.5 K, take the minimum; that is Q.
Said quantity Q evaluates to 23.59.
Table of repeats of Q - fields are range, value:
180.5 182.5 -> 25.36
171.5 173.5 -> 24.59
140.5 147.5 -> 9.008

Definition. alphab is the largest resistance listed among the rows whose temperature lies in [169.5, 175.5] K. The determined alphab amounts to 24.94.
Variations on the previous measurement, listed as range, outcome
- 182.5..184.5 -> 27.94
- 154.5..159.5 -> 15.74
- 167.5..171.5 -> 23.78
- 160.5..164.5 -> 18.45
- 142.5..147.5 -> 9.742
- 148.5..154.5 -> 12.35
